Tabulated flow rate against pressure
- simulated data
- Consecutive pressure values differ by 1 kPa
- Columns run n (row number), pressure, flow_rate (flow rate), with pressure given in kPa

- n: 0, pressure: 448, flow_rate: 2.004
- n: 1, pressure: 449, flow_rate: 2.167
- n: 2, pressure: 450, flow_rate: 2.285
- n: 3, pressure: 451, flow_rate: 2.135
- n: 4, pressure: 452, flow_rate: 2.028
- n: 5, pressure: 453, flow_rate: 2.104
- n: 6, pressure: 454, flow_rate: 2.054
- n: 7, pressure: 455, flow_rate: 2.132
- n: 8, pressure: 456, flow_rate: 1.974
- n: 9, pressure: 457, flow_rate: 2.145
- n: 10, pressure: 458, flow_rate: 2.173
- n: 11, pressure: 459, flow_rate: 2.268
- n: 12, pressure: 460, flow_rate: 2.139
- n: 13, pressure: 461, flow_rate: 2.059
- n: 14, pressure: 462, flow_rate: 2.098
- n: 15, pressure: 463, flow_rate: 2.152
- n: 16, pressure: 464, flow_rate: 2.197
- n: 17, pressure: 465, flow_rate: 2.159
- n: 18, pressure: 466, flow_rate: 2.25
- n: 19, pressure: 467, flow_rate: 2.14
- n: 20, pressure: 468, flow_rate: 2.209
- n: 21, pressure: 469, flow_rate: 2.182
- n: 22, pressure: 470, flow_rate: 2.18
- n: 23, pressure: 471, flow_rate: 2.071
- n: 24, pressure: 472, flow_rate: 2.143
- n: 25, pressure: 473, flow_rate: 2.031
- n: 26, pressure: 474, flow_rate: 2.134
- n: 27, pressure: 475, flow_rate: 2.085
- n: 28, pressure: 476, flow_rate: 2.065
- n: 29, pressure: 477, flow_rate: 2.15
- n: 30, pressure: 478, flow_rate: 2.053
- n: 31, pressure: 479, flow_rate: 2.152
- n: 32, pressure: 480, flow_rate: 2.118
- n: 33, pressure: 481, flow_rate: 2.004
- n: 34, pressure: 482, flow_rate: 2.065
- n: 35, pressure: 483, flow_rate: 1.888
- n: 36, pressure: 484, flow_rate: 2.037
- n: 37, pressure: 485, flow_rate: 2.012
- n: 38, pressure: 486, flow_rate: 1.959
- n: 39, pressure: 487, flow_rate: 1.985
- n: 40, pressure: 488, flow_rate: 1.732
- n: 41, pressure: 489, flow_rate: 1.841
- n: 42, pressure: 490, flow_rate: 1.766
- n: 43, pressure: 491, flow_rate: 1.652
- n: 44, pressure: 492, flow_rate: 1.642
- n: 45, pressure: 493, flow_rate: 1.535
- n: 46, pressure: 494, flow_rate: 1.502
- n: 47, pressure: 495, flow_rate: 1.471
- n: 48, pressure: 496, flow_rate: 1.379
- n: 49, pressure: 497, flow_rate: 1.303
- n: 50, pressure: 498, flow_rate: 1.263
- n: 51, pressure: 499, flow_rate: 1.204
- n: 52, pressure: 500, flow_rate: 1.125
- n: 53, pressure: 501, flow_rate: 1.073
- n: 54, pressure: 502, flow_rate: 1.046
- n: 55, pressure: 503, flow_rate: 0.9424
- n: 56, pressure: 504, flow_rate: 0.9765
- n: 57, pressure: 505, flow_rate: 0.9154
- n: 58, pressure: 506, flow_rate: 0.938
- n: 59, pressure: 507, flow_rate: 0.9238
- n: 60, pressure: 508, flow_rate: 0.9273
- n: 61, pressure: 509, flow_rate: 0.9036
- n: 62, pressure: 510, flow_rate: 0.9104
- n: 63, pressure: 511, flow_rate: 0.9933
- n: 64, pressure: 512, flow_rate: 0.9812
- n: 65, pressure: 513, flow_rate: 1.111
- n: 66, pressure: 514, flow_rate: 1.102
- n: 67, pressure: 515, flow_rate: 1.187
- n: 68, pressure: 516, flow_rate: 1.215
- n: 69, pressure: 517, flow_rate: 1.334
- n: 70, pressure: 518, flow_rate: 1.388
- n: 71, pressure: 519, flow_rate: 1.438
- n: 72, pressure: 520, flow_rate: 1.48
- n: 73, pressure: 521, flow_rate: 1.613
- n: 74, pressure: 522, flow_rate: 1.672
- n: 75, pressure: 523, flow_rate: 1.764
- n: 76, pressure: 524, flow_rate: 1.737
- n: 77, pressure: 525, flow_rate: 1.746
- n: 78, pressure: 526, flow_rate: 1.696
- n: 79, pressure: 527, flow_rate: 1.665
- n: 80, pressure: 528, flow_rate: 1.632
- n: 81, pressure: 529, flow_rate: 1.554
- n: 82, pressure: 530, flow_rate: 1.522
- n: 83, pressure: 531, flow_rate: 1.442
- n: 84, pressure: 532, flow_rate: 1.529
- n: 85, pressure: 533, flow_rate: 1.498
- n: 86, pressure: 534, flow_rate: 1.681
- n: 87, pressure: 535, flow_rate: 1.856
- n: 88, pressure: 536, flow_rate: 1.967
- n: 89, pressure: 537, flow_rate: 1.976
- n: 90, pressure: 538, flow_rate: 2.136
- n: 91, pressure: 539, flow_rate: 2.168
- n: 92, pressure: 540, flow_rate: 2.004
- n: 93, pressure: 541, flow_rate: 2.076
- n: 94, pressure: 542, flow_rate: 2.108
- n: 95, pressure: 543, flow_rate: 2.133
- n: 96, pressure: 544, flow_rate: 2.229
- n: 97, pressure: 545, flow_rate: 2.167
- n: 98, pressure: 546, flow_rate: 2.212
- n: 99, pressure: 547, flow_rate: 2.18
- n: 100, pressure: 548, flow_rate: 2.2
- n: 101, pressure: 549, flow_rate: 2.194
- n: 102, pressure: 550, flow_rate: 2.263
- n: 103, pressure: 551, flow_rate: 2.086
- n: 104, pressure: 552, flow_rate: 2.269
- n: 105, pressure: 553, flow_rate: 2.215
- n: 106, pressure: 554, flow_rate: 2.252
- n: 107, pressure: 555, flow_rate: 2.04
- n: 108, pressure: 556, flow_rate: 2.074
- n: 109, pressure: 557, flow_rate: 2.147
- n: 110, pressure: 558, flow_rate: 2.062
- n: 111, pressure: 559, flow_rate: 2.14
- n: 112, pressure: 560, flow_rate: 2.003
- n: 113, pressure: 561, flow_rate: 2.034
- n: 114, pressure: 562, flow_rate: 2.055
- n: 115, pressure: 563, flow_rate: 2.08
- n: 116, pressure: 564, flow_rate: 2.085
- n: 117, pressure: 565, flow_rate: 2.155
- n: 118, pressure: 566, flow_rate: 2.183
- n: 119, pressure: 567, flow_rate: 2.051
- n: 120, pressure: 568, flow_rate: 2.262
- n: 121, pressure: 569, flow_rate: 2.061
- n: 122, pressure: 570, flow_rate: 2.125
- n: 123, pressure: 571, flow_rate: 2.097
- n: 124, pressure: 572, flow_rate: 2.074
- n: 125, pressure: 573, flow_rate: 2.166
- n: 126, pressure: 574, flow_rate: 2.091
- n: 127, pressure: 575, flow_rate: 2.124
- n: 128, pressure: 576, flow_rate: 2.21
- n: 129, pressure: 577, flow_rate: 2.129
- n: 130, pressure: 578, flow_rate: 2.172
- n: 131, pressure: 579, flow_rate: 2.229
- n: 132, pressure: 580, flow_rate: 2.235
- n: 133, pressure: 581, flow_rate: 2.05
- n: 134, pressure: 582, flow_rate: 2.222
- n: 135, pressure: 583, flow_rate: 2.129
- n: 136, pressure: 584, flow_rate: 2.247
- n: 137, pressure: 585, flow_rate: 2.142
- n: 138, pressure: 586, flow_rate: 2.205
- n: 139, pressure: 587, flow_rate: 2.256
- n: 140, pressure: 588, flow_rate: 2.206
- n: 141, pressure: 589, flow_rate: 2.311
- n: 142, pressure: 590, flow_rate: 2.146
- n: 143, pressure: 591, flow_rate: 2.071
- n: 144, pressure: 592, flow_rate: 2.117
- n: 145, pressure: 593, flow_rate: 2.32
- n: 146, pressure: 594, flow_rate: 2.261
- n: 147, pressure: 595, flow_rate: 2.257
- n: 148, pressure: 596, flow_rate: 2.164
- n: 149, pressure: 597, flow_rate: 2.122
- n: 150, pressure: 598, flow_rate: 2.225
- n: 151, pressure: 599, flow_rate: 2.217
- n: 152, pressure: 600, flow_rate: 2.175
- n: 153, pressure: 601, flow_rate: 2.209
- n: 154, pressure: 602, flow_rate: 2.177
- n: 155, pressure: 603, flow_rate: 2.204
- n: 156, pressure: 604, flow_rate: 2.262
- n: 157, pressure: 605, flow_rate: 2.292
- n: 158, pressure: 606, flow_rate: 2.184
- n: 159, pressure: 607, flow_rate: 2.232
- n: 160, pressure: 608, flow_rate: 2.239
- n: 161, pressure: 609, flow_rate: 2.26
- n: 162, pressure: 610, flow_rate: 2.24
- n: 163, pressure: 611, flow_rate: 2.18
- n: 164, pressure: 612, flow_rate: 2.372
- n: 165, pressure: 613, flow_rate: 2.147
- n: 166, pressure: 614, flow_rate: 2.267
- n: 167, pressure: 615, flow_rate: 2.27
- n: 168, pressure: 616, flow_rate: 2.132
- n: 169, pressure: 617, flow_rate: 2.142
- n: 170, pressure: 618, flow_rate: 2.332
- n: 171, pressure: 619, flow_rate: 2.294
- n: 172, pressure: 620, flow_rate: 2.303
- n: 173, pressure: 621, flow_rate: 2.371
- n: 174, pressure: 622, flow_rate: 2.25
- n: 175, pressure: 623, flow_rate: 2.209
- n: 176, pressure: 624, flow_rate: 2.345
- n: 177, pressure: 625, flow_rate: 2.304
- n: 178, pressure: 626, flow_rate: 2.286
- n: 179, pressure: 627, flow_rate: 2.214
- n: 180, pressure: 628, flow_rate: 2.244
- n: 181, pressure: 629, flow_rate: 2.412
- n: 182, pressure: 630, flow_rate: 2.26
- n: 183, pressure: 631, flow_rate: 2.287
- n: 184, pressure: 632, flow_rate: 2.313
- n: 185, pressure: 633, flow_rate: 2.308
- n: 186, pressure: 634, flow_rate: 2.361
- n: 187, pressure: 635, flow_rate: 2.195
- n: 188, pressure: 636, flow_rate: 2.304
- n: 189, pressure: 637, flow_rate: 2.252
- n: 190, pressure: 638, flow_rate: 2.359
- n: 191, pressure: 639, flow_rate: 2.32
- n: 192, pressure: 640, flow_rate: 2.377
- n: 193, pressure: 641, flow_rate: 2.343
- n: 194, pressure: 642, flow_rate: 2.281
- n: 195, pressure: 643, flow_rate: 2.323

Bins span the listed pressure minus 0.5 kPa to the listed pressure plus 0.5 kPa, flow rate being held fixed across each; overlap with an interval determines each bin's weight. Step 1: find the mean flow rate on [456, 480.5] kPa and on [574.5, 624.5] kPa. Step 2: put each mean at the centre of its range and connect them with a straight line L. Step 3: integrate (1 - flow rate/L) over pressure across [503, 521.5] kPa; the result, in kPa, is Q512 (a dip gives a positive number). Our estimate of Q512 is 8.9 kPa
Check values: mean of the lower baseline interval 2.14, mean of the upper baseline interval 2.22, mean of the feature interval 1.12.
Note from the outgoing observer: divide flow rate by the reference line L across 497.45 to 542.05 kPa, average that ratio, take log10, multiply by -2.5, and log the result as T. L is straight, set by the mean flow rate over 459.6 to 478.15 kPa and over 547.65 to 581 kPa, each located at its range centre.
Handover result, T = 0.44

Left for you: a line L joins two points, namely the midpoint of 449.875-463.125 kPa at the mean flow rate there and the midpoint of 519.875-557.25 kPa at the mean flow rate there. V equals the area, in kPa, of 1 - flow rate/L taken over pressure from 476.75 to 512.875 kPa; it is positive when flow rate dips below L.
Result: 10.0 kPa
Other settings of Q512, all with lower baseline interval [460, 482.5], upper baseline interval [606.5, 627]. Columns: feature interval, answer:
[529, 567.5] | 2.8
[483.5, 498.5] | 3.3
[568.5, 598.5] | 0.7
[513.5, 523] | 3.4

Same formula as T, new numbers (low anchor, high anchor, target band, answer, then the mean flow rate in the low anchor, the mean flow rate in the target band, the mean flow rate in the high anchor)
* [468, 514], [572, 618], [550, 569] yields -0.07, 1.59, 2.12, 2.2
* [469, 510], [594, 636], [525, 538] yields 0.09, 1.63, 1.69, 2.25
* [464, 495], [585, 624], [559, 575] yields 0.03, 1.99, 2.1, 2.23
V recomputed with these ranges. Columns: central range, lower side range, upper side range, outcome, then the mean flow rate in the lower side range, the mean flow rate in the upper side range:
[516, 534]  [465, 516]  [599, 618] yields 2.2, 1.61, 2.22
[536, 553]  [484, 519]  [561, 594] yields -3.4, 1.31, 2.16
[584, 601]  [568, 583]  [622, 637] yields -0.1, 2.15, 2.29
